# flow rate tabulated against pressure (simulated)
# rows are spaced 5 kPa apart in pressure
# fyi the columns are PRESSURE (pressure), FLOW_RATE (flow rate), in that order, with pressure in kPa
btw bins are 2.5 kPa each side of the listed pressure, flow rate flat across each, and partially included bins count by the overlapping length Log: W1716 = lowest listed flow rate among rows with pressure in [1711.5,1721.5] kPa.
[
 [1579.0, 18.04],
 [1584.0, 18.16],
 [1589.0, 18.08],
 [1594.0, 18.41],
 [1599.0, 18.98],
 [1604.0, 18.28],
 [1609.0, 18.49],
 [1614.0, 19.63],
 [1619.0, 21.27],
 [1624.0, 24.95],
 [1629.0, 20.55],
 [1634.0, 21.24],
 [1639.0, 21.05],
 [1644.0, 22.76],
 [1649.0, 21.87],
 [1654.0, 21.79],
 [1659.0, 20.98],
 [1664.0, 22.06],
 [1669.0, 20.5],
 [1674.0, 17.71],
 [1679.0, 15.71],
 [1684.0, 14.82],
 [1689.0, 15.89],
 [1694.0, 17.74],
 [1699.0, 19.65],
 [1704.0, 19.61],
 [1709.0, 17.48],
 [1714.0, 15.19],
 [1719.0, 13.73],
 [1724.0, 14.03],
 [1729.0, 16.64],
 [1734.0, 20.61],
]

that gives 13.73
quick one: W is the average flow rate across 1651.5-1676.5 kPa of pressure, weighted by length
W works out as 20.6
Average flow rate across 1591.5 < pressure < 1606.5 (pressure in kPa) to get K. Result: 18.6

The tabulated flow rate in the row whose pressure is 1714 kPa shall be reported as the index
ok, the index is 15.19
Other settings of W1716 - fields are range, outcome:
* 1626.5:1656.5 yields 20.55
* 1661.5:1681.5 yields 15.71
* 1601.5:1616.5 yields 18.28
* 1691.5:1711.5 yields 17.48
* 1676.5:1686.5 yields 14.82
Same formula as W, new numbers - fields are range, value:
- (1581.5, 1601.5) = 18.4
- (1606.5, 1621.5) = 19.8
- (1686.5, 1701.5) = 17.8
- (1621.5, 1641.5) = 21.9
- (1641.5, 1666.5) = 21.9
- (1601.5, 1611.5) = 18.4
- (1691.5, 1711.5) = 18.6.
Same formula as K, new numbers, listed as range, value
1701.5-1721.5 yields 16.5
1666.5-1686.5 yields 17.2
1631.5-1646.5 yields 21.7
